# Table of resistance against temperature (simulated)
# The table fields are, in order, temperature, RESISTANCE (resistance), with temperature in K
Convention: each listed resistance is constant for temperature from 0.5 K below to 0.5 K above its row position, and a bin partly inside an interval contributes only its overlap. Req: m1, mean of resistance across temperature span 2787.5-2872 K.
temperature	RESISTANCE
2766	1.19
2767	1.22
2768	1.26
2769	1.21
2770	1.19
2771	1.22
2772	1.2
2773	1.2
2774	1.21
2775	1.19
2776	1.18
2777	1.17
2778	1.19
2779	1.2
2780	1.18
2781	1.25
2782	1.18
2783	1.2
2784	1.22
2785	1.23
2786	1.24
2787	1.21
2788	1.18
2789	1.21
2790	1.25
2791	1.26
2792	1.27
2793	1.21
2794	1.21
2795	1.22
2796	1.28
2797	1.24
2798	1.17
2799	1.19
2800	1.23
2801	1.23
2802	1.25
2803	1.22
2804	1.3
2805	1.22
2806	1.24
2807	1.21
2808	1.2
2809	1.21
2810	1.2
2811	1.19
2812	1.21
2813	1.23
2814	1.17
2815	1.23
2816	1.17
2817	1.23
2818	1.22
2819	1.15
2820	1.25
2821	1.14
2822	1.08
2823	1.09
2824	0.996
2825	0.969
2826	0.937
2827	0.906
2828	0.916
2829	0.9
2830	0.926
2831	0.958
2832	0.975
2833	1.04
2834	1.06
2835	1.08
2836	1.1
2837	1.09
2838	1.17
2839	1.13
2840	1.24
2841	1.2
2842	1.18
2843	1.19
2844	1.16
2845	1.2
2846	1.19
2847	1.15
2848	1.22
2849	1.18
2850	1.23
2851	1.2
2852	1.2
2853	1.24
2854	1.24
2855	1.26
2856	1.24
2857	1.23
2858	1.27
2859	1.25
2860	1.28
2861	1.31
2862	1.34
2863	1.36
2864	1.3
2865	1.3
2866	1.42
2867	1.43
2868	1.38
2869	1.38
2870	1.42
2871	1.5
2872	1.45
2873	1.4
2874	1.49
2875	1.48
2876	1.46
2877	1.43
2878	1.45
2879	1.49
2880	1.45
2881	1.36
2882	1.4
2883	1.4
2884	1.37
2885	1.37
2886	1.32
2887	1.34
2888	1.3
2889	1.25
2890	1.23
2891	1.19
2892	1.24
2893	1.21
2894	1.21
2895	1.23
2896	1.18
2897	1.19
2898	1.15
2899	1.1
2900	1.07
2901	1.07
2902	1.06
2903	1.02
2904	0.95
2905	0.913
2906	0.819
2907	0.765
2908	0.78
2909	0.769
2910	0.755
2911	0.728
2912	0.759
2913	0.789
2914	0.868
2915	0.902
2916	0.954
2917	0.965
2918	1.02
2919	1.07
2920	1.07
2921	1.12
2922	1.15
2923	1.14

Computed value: 1.2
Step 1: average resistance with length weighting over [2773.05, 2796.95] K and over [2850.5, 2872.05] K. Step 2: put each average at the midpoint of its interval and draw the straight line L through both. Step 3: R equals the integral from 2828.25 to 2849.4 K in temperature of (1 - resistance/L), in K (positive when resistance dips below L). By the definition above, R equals 2.9 K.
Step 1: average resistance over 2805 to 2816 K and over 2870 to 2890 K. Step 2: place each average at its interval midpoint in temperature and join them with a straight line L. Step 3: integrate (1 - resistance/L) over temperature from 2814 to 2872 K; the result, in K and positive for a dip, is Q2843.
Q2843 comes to 5.2 K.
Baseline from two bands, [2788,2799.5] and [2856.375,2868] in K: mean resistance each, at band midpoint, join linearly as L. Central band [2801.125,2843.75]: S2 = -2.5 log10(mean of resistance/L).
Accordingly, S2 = 0.12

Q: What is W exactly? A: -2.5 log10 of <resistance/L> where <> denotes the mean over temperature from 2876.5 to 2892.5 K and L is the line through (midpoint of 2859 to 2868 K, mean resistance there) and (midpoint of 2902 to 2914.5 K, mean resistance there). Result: -0.22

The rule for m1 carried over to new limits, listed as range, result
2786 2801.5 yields 1.22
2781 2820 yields 1.22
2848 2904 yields 1.29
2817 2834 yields 1.04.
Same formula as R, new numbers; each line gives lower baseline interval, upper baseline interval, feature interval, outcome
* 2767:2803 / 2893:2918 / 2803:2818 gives -0.69 K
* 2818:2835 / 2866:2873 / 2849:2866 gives 0.59 K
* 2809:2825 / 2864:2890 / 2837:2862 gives 1.47 K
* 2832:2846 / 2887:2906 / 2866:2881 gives -3.97 K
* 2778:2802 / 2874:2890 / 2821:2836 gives 3.42 K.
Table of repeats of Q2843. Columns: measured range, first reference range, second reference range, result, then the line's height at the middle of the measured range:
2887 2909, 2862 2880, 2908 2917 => -1.2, 1.03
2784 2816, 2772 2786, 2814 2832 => -2.5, 1.14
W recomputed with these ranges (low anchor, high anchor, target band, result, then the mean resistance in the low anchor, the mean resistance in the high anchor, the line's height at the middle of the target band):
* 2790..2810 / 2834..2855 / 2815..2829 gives 0.119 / 1.23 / 1.18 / 1.2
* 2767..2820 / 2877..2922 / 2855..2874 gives -0.179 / 1.21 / 1.11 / 1.14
